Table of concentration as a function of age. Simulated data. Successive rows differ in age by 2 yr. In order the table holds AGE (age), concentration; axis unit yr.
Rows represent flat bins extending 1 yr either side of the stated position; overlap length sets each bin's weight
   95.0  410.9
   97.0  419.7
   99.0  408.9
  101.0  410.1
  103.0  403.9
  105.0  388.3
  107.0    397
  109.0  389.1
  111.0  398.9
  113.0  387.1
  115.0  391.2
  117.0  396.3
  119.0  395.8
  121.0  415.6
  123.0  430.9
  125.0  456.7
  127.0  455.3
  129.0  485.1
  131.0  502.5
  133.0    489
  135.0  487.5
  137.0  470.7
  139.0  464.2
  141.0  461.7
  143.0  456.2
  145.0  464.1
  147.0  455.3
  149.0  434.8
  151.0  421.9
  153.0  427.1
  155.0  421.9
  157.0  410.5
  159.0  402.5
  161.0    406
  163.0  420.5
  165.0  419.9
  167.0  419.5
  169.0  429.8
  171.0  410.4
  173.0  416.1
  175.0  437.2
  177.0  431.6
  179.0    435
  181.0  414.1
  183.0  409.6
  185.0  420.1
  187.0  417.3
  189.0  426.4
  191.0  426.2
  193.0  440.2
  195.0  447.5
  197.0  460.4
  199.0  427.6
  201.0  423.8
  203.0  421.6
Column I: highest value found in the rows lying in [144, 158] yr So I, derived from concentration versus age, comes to 464.1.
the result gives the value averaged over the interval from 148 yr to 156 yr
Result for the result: 426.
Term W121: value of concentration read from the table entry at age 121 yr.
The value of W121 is 415.6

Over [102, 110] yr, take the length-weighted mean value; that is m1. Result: 395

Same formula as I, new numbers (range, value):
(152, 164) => 427.1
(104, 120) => 398.9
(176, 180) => 435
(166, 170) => 429.8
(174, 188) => 437.2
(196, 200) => 460.4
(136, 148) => 470.7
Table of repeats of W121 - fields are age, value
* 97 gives 419.7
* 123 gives 430.9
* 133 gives 489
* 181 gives 414.1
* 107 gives 397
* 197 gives 460.4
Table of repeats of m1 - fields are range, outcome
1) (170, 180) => 426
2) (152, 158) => 420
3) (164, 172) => 420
